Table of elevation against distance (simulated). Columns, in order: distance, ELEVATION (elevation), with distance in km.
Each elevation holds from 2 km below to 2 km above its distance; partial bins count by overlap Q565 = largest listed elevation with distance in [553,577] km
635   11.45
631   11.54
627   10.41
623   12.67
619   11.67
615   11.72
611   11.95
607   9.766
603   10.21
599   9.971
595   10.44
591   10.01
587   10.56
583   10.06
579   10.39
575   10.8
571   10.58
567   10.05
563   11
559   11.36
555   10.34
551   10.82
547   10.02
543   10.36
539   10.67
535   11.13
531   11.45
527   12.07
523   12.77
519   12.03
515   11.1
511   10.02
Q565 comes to 11.36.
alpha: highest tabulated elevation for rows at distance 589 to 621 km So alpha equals 11.95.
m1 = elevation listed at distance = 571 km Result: 10.58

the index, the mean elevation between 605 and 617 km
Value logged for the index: 11.1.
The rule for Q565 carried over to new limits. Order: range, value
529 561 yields 11.45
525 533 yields 12.07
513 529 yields 12.77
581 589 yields 10.56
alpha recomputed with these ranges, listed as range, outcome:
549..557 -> 10.82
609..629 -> 12.67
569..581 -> 10.8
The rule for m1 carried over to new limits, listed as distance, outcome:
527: 12.07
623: 12.67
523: 12.77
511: 10.02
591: 10.01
